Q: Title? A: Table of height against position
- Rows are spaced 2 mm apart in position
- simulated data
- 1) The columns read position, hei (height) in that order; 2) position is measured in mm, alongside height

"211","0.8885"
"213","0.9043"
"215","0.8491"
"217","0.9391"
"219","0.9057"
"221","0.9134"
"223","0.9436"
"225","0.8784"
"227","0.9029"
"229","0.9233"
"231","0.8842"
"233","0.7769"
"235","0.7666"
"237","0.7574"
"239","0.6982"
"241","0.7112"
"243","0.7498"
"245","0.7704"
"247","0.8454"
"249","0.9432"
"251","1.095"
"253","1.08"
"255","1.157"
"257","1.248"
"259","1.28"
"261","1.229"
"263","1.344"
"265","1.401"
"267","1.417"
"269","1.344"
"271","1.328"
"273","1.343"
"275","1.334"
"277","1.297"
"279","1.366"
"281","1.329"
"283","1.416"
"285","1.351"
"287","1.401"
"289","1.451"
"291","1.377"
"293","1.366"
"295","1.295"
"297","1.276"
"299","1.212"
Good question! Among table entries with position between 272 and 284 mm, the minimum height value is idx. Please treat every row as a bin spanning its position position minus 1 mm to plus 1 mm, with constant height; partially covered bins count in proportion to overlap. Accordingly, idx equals 1.297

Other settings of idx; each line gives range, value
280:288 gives 1.329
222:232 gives 0.8784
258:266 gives 1.229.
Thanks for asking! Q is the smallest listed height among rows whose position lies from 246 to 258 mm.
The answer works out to 0.8454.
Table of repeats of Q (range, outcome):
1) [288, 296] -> 1.295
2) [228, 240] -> 0.6982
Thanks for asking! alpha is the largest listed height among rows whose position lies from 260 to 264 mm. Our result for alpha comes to 1.344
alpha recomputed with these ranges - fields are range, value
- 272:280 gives 1.366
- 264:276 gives 1.417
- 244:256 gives 1.157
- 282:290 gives 1.451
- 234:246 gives 0.7704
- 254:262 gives 1.28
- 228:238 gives 0.9233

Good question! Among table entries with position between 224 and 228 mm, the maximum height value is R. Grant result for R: 0.9029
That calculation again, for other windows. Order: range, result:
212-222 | 0.9391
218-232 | 0.9436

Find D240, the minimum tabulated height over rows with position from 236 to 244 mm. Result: 0.6982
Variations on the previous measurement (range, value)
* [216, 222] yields 0.9057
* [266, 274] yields 1.328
